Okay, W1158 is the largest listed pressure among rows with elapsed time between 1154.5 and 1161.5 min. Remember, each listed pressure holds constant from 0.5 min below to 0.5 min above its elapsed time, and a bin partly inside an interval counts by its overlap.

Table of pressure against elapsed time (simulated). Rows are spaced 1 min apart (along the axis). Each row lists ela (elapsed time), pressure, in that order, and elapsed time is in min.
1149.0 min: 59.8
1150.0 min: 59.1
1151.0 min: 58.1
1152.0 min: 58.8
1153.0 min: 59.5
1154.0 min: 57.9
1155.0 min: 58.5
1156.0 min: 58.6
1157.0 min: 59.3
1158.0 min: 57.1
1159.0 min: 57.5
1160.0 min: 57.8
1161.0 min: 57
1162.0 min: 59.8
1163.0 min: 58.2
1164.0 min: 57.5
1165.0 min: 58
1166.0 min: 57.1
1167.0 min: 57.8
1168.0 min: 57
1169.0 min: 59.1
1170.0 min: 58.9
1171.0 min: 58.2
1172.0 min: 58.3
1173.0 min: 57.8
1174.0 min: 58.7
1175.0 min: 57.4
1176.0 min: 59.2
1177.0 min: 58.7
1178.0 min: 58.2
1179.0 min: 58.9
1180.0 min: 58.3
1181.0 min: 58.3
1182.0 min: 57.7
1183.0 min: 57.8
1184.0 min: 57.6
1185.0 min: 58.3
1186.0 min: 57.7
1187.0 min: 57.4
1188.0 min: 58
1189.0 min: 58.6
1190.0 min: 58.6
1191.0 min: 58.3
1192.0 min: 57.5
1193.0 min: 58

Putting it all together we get 59.3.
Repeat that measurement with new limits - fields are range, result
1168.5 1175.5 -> 59.1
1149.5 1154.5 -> 59.5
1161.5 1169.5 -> 59.8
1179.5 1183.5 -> 58.3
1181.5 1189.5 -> 58.6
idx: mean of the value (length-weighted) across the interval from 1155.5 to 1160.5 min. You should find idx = 58.1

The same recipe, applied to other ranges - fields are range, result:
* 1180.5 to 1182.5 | 58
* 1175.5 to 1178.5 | 58.7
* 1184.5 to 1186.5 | 58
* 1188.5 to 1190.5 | 58.6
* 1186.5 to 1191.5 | 58.2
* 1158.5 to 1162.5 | 58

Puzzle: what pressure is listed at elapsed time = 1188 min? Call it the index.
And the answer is 58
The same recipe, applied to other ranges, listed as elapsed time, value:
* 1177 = 58.7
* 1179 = 58.9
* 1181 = 58.3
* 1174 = 58.7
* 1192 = 57.5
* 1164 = 57.5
